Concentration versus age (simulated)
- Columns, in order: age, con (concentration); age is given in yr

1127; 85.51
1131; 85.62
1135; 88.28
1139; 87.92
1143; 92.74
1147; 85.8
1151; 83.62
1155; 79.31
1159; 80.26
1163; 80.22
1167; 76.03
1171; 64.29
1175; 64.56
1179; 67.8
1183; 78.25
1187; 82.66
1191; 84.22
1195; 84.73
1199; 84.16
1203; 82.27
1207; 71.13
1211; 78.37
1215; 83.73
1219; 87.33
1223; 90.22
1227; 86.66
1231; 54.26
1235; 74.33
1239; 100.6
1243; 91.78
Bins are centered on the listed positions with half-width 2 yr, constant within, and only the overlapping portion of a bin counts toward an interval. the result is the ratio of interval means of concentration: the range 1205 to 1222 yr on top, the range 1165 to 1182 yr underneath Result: 1.2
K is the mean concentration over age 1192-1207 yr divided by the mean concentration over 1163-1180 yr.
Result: 1.18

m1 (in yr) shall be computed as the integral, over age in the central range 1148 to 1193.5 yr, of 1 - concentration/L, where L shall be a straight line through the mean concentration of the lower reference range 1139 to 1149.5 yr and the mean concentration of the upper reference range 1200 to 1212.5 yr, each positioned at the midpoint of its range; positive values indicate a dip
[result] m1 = 3.9 yr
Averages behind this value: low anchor 88.7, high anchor 77.8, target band 76.8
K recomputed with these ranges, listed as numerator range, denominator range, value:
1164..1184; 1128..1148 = 0.80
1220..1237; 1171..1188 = 1.07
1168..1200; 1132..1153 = 0.87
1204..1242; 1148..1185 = 1.08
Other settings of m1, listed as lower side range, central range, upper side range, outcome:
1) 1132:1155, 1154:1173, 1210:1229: 2.3 yr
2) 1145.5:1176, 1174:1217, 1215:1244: 0.8 yr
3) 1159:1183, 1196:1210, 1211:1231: -0.1 yr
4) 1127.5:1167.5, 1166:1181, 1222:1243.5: 2.9 yr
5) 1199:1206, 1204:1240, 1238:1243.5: 3.5 yr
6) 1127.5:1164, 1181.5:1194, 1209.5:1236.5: 0.0 yr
